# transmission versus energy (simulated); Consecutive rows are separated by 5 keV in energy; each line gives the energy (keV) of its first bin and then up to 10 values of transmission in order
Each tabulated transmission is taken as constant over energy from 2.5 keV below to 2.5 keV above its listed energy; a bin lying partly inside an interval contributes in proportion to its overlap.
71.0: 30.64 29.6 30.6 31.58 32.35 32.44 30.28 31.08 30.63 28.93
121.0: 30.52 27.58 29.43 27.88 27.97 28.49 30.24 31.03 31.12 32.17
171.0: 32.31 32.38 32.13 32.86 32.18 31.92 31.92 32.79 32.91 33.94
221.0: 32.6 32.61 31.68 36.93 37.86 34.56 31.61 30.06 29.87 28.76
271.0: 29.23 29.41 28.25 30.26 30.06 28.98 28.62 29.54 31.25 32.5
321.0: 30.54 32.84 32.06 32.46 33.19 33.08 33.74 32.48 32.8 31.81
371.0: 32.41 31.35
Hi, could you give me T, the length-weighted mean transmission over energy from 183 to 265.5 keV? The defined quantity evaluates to 32.8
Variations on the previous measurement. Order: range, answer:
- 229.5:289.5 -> 31.5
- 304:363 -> 32.2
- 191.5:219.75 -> 32.7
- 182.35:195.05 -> 32.4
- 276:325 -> 30.1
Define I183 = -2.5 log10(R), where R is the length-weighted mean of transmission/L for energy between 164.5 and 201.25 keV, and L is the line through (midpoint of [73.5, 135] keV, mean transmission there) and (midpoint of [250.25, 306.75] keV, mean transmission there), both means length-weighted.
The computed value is -0.08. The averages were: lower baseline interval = 30.4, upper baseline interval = 29.5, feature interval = 32.3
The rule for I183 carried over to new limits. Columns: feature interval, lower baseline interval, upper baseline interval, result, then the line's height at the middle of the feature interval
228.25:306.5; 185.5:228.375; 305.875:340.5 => 0.041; 32.2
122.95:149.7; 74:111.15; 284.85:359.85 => 0.101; 31.2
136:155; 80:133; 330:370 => 0.070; 30.9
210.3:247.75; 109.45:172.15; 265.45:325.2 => -0.147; 29.9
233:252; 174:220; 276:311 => -0.142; 31.1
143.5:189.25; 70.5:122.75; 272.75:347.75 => -0.022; 30.8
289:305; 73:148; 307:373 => 0.095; 31.9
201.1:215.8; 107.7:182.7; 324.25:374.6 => -0.065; 30.9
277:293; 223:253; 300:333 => 0.101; 32.4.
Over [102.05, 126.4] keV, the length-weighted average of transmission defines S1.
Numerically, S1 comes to 30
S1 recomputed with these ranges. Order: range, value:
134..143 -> 27.9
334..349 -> 33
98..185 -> 30.3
